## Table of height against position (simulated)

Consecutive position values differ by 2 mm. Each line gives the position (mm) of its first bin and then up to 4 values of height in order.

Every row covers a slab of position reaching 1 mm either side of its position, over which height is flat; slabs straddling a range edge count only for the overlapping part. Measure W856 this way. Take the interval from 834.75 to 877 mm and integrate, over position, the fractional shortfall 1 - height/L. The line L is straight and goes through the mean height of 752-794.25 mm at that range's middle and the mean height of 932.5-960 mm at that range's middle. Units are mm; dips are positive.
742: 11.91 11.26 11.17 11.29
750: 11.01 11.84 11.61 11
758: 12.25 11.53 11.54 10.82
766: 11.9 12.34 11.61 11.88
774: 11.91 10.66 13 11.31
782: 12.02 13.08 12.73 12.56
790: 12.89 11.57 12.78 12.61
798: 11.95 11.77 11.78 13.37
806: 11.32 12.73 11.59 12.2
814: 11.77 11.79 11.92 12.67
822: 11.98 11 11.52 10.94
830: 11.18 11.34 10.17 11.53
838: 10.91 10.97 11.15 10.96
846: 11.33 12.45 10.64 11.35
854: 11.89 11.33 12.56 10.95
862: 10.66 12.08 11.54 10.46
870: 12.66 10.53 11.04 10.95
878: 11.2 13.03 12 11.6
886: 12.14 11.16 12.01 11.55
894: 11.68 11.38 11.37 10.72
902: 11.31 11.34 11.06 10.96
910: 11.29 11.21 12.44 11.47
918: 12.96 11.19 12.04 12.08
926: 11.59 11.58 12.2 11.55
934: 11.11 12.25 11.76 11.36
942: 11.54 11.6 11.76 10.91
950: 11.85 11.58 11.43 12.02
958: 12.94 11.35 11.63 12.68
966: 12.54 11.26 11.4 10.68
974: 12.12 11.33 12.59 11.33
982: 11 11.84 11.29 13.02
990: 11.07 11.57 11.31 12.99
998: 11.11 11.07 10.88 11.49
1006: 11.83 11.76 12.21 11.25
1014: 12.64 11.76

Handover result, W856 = 1.8 mm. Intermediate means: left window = 11.9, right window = 11.7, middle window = 11.3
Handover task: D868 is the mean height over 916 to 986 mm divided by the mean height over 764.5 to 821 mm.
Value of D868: 1.0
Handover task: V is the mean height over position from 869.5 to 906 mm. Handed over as 11.5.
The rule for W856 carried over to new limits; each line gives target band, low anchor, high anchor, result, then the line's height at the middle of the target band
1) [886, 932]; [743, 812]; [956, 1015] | 0.8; 11.8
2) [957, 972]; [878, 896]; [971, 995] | -0.3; 11.6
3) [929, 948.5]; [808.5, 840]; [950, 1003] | 0.0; 11.6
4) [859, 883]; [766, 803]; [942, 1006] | 1.0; 11.9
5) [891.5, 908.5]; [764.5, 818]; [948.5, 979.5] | 0.9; 11.9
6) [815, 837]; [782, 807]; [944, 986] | 1.4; 12.2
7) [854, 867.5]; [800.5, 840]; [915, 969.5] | 0.2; 11.7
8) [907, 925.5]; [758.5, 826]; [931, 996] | 0.1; 11.8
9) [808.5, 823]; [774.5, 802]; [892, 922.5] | 0.0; 12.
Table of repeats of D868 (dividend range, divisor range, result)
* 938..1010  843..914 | 1.02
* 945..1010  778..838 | 0.98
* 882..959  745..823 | 0.97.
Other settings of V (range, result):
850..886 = 11.5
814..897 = 11.5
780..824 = 12.2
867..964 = 11.6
